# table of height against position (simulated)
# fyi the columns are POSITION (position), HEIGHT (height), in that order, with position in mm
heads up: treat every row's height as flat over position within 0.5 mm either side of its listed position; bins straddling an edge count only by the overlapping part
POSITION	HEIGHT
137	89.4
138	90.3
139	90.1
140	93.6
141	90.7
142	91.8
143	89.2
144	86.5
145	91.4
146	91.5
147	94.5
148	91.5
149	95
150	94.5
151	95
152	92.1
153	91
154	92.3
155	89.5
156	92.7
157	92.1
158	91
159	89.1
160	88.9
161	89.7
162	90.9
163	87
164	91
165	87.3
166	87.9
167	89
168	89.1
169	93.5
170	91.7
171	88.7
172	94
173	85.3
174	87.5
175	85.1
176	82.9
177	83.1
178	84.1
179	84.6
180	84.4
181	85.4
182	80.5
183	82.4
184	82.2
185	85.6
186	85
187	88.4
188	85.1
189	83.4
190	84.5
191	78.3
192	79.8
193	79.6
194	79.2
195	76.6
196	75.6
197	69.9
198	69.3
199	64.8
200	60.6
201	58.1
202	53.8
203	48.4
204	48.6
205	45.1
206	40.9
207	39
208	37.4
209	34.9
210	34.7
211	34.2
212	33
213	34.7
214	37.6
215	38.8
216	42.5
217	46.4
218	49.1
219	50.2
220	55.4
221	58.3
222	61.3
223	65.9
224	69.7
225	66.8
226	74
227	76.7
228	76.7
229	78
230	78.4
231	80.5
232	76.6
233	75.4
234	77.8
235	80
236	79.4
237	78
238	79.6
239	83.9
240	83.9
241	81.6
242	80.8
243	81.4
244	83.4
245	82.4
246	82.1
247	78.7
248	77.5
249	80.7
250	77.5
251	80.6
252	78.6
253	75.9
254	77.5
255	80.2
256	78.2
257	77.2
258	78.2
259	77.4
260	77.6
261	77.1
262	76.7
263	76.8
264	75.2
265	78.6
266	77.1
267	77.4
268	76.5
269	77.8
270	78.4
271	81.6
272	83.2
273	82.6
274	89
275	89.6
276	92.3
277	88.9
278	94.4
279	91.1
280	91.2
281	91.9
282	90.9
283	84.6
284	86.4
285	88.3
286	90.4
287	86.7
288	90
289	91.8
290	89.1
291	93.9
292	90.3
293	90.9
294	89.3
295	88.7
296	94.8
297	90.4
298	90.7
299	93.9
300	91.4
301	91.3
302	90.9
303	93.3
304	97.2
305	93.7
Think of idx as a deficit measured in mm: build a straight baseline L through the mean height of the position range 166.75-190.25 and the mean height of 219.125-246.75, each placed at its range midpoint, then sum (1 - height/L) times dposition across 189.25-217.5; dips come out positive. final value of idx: 9.3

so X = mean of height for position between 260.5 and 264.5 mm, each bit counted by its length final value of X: 76.5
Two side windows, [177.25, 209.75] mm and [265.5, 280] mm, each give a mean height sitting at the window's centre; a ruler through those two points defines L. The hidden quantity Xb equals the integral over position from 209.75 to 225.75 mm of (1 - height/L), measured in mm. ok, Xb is 5.41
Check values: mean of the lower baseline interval 69.7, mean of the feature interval 49.3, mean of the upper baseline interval 84.5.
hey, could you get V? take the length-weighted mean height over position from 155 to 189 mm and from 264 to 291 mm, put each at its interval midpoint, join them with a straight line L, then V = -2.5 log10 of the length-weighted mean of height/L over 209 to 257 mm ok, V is 0.254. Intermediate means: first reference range 87.4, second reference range 86.1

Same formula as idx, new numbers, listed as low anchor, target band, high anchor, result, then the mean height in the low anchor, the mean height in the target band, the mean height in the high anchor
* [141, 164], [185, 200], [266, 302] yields 2.01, 91.2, 78.2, 88.2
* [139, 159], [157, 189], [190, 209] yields -4.19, 91.8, 87.1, 61.3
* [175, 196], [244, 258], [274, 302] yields 1.36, 82.6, 79.1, 90.5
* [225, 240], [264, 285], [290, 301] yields 0.47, 78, 85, 91.3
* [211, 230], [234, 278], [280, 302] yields -4.43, 56.4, 80.4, 90.3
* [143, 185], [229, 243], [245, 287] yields 0.74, 88.9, 79.7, 82.2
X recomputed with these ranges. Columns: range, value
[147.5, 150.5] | 93.7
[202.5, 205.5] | 47.4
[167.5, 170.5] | 91.4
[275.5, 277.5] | 90.6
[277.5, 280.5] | 92.2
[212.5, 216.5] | 38.4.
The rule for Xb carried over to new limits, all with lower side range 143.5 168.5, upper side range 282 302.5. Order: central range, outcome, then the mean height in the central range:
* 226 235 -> 1.3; 77.5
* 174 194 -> 1.6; 83.4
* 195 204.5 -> 3.0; 61.8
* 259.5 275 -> 1.9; 79.4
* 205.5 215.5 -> 6.0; 36.5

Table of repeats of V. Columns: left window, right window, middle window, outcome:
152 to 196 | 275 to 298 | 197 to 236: 0.47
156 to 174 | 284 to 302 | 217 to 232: 0.33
